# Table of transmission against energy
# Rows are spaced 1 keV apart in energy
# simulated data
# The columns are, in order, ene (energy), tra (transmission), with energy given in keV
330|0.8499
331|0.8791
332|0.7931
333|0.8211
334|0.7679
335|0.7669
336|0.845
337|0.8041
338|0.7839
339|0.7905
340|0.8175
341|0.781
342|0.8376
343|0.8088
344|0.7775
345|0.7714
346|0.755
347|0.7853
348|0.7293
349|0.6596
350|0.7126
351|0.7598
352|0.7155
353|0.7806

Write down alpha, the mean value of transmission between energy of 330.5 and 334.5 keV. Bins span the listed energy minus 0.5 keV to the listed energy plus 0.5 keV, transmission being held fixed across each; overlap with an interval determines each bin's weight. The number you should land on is 0.815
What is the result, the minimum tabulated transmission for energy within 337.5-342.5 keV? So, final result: 0.781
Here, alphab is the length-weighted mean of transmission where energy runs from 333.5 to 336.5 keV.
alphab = 0.793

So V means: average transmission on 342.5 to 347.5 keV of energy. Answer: 0.78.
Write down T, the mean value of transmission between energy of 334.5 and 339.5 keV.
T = 0.798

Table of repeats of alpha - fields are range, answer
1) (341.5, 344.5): 0.808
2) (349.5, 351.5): 0.736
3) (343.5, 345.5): 0.774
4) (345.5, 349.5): 0.732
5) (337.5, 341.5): 0.793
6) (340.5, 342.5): 0.809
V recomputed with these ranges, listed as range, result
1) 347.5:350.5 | 0.701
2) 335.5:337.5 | 0.825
